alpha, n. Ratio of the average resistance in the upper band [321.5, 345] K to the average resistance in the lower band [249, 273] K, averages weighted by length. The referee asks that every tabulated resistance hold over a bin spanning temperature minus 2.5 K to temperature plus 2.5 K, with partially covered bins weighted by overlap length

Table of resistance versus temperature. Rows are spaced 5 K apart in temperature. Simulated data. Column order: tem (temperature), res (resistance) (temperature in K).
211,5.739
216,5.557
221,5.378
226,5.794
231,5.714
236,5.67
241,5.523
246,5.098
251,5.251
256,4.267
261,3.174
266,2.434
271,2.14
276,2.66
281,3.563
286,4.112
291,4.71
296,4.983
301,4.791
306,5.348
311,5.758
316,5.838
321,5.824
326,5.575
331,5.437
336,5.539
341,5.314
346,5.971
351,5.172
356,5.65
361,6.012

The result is 1.61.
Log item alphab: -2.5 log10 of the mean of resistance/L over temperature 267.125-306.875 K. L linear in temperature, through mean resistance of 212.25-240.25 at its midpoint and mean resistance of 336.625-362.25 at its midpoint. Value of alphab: 0.387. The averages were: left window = 5.62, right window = 5.6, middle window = 3.93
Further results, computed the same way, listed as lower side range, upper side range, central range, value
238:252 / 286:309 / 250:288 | 0.454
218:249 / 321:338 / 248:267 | 0.374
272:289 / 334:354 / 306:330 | -0.227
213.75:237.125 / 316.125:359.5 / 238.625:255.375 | 0.089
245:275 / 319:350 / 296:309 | -0.077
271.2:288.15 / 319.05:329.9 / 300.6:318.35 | -0.138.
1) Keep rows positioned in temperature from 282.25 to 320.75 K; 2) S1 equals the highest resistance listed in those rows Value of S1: 5.838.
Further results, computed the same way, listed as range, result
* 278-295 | 4.71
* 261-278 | 3.174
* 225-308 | 5.794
